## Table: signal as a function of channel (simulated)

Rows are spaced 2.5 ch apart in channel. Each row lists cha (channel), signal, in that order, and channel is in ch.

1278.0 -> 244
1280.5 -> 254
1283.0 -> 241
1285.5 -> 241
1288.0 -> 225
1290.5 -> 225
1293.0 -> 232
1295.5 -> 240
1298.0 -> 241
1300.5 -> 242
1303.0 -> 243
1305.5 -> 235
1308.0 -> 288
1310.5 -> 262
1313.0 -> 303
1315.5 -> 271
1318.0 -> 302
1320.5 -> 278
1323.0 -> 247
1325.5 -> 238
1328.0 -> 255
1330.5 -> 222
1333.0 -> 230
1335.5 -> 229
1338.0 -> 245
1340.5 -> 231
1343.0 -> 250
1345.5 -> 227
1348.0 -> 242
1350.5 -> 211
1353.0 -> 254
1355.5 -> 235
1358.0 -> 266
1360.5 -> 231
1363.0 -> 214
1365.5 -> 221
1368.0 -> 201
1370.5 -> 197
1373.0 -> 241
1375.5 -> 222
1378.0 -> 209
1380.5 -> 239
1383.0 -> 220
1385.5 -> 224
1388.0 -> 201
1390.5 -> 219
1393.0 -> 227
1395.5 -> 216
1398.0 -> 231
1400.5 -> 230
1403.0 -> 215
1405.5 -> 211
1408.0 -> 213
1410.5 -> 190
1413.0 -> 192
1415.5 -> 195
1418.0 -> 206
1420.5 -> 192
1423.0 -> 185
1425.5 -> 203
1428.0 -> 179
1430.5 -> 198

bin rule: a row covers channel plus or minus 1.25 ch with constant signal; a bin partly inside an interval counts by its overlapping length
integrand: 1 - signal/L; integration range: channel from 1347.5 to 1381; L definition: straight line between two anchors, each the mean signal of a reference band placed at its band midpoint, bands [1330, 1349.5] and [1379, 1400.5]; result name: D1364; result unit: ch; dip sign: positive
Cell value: 0.29 ch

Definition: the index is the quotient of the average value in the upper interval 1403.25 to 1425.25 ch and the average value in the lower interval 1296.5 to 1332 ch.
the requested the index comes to 0.77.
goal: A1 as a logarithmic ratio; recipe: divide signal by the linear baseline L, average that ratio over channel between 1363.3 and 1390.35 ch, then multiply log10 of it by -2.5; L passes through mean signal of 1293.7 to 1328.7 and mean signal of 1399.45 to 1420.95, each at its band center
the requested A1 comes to 0.03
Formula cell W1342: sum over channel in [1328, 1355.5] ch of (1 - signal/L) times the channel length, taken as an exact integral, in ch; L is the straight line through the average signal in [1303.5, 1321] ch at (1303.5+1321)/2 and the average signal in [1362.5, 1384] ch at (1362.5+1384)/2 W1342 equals 1.4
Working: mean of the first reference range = 276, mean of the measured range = 235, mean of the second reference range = 218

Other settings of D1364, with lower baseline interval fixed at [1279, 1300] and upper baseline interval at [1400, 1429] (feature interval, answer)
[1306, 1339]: -4.5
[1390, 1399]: -0.7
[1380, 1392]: -0.6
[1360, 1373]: 0.0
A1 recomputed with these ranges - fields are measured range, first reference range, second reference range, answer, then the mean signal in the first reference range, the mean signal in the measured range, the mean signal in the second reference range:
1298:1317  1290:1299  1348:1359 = -0.11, 235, 262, 241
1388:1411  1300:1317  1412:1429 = -0.05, 265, 217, 193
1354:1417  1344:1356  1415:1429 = -0.02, 234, 218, 194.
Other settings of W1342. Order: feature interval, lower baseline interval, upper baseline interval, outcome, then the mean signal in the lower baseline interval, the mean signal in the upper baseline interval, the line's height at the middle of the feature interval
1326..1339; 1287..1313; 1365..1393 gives -0.08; 246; 218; 235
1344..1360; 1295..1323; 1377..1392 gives -0.05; 264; 219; 238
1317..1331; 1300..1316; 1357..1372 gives -0.33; 264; 221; 252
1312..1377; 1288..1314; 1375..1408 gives -1.38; 249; 220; 235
